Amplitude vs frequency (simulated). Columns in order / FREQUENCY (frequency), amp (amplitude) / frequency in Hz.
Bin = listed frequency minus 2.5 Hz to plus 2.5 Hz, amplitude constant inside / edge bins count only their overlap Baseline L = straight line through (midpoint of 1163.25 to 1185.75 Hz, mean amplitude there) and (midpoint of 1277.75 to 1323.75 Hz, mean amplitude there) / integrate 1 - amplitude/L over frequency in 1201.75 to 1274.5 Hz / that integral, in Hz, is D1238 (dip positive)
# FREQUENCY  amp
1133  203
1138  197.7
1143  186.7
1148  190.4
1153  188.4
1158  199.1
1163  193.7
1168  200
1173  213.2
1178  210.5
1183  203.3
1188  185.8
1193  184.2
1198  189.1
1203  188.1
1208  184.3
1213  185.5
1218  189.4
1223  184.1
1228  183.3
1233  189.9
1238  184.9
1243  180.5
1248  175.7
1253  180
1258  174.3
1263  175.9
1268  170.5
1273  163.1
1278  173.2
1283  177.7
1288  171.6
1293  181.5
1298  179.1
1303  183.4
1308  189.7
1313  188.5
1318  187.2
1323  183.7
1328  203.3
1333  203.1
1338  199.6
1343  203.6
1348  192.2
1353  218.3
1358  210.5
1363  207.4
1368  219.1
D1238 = 4.80 Hz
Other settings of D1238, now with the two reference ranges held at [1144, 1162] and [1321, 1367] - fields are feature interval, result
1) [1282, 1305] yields 2.5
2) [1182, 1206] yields 0.7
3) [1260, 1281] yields 3.0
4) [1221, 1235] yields 0.8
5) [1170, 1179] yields -0.8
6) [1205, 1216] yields 0.6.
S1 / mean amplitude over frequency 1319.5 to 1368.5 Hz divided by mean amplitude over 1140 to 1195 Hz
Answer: 1.0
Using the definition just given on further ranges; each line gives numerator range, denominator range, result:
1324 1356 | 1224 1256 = 1.11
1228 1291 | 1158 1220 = 0.91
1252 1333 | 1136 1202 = 0.93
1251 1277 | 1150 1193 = 0.87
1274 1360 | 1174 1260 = 1.02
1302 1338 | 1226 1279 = 1.08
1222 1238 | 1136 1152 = 0.97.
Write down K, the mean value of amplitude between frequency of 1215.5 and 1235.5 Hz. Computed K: 187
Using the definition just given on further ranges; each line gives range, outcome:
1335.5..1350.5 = 198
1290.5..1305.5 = 181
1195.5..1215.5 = 187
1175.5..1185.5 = 207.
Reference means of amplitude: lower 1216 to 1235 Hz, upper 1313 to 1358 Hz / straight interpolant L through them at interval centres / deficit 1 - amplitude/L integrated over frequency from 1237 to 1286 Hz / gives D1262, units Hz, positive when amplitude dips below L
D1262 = 3.9 Hz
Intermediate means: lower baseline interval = 187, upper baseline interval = 199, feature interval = 175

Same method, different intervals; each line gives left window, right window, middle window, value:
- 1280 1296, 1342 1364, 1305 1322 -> 0.1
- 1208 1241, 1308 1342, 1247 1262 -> 0.9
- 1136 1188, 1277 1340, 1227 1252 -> 1.2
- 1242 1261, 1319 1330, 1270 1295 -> 1.4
